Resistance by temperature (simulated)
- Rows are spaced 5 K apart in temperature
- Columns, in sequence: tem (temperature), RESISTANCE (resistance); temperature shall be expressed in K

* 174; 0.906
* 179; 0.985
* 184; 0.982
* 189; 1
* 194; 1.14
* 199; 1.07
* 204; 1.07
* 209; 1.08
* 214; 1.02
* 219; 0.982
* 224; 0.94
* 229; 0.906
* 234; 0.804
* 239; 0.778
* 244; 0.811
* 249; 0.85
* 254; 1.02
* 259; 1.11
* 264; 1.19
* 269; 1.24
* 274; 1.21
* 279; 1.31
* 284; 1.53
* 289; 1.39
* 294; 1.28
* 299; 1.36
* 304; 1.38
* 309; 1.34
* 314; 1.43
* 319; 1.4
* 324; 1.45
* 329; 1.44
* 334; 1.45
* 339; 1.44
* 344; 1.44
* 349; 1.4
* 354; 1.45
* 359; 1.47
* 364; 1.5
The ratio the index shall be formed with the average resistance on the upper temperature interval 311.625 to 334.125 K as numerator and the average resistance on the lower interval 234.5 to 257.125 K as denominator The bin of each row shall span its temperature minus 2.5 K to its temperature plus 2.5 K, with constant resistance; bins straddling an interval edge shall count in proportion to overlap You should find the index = 1.65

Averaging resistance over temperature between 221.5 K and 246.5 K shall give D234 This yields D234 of 0.848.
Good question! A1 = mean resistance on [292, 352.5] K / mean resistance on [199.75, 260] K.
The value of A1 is 1.5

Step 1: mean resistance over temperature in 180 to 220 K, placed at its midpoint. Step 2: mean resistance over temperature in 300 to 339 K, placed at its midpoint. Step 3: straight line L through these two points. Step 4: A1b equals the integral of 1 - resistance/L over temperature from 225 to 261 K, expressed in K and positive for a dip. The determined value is 8.61 K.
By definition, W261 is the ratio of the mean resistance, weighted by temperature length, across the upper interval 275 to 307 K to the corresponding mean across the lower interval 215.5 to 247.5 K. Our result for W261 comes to 1.6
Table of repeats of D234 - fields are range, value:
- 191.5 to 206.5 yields 1.09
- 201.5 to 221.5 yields 1.04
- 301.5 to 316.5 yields 1.38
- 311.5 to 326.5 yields 1.43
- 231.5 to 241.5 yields 0.791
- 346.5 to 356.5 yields 1.43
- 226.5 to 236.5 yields 0.855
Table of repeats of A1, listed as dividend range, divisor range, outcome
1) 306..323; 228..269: 1.46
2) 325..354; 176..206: 1.38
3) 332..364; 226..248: 1.74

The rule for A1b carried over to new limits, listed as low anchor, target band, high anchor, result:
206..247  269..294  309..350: -3.2 K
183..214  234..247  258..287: 4.2 K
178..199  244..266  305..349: 3.8 K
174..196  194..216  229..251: -3.0 K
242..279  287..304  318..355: -1.4 K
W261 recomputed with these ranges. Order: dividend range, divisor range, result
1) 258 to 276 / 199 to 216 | 1.13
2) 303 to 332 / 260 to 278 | 1.16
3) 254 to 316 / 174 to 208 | 1.26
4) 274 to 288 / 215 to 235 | 1.49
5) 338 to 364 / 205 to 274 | 1.46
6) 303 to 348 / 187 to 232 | 1.39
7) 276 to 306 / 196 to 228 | 1.34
